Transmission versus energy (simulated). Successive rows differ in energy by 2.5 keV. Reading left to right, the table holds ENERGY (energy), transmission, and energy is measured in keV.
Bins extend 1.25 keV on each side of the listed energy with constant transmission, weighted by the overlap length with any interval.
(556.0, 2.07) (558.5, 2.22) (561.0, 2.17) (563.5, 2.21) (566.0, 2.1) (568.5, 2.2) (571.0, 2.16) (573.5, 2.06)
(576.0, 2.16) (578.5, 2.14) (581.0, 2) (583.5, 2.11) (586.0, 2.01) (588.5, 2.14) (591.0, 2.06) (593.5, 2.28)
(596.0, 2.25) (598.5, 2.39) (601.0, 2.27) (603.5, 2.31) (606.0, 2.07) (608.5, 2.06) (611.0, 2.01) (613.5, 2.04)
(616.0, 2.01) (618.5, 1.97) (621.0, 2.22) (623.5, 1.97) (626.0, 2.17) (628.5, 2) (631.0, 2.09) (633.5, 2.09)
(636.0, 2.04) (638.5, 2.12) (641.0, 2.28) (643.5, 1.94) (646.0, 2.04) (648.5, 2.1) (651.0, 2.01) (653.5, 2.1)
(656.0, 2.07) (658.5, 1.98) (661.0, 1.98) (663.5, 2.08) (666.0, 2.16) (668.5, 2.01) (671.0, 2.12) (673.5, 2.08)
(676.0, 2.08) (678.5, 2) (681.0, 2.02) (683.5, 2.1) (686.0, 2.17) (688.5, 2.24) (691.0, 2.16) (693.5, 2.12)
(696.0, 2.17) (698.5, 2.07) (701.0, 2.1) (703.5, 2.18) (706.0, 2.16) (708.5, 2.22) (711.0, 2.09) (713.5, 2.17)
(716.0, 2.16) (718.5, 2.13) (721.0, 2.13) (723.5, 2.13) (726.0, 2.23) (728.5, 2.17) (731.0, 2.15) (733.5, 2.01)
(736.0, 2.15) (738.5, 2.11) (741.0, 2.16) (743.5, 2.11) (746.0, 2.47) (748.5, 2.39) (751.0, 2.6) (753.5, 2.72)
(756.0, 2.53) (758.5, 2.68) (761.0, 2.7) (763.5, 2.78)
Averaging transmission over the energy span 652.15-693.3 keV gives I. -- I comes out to 2.09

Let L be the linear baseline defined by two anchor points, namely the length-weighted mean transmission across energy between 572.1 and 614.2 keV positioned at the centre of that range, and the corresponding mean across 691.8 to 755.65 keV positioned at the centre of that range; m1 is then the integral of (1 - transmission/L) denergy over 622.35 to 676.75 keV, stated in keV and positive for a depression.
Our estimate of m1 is 2.53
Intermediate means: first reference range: 2.14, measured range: 2.07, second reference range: 2.21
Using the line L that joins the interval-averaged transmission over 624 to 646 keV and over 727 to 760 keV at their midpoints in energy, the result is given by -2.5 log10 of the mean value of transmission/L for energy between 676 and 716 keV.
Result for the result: 0.05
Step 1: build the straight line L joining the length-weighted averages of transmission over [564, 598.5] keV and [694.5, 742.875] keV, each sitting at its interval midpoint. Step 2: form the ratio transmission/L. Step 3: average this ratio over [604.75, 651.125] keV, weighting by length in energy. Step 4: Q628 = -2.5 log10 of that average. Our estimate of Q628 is 0.038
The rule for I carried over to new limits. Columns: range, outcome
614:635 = 2.06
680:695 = 2.14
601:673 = 2.08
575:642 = 2.12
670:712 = 2.12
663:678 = 2.08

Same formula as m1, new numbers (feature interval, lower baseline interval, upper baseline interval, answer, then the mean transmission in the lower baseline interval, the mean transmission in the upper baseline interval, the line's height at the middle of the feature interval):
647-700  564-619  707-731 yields 1.5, 2.13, 2.16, 2.15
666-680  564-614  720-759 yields 1.0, 2.14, 2.29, 2.23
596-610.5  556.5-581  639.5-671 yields -0.7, 2.15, 2.07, 2.11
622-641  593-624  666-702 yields 0.4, 2.14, 2.1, 2.13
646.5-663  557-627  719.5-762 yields 1.3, 2.13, 2.32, 2.21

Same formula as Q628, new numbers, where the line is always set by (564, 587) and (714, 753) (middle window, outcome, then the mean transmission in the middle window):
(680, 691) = 0.023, 2.14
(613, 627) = 0.039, 2.06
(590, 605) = -0.068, 2.26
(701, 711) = 0.017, 2.16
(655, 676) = 0.056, 2.06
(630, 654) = 0.038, 2.08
